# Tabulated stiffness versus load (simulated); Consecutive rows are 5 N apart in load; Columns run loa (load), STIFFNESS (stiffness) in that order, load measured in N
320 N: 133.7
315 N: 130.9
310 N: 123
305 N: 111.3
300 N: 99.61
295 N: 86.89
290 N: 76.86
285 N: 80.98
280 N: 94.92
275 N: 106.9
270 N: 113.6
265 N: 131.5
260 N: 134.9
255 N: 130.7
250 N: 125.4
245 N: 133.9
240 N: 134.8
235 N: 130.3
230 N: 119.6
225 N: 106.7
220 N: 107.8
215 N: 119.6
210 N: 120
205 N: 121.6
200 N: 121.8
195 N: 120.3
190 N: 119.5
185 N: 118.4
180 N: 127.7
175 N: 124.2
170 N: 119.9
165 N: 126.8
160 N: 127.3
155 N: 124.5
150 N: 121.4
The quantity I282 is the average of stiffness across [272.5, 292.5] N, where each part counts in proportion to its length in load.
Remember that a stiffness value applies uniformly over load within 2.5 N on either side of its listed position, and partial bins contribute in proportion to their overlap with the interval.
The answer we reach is 89.9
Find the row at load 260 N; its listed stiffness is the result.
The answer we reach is 134.9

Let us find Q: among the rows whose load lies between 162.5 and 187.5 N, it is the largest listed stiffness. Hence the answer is 127.7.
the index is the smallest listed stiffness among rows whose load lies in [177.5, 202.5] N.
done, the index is 118.4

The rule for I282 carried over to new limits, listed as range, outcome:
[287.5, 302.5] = 87.8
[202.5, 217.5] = 120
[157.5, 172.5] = 125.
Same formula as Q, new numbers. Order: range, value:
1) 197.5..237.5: 130.3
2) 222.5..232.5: 119.6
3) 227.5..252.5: 134.8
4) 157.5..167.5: 127.3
